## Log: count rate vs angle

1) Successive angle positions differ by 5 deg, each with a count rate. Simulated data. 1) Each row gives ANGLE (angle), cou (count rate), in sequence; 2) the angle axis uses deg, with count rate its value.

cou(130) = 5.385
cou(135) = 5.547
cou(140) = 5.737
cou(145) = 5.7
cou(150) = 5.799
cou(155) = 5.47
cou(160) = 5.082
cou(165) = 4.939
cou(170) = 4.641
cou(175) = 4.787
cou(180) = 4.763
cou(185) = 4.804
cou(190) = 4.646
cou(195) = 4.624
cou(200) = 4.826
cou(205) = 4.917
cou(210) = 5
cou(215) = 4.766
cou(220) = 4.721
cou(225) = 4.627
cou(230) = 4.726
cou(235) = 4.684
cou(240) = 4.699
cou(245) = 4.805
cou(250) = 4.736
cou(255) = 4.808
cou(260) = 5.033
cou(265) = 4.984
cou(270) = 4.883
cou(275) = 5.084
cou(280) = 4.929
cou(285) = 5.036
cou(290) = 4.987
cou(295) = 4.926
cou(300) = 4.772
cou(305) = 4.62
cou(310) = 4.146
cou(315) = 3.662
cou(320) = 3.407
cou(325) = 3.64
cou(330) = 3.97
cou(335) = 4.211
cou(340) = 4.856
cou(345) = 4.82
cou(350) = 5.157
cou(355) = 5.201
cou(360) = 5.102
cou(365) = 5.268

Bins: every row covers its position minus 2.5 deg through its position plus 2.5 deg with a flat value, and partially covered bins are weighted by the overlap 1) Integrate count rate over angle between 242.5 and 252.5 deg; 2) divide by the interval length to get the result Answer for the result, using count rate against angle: 4.77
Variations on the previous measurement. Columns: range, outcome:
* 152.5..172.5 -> 5.03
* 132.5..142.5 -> 5.64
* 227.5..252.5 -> 4.73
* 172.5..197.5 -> 4.72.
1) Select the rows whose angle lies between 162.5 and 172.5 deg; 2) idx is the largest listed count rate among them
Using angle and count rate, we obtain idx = 4.939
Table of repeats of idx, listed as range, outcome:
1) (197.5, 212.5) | 5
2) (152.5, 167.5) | 5.47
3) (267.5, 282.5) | 5.084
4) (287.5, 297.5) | 4.987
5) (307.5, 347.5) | 4.856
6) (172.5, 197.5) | 4.804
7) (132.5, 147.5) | 5.737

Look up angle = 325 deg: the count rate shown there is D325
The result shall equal 3.64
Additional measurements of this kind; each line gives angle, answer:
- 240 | 4.699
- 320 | 3.407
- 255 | 4.808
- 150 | 5.799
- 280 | 4.929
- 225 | 4.627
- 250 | 4.736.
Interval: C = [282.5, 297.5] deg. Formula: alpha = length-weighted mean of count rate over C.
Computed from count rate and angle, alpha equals 4.98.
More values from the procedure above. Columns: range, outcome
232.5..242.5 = 4.69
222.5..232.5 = 4.68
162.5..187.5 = 4.79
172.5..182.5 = 4.78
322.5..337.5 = 3.94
